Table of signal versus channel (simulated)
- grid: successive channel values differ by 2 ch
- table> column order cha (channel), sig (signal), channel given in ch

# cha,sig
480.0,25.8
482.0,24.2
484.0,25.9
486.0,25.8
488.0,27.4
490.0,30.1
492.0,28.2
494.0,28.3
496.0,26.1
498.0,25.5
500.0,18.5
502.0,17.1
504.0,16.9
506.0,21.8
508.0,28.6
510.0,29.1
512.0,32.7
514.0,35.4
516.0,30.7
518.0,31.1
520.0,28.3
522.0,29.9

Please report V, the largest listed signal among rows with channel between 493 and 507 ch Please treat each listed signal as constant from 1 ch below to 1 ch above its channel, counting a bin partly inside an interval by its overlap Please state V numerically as 28.3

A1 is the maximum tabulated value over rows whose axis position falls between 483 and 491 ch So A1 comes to 30.1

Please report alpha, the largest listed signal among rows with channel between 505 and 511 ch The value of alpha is 29.1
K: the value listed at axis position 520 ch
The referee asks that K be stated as 28.3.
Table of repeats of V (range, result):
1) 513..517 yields 35.4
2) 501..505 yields 17.1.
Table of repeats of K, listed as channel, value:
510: 29.1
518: 31.1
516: 30.7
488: 27.4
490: 30.1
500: 18.5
